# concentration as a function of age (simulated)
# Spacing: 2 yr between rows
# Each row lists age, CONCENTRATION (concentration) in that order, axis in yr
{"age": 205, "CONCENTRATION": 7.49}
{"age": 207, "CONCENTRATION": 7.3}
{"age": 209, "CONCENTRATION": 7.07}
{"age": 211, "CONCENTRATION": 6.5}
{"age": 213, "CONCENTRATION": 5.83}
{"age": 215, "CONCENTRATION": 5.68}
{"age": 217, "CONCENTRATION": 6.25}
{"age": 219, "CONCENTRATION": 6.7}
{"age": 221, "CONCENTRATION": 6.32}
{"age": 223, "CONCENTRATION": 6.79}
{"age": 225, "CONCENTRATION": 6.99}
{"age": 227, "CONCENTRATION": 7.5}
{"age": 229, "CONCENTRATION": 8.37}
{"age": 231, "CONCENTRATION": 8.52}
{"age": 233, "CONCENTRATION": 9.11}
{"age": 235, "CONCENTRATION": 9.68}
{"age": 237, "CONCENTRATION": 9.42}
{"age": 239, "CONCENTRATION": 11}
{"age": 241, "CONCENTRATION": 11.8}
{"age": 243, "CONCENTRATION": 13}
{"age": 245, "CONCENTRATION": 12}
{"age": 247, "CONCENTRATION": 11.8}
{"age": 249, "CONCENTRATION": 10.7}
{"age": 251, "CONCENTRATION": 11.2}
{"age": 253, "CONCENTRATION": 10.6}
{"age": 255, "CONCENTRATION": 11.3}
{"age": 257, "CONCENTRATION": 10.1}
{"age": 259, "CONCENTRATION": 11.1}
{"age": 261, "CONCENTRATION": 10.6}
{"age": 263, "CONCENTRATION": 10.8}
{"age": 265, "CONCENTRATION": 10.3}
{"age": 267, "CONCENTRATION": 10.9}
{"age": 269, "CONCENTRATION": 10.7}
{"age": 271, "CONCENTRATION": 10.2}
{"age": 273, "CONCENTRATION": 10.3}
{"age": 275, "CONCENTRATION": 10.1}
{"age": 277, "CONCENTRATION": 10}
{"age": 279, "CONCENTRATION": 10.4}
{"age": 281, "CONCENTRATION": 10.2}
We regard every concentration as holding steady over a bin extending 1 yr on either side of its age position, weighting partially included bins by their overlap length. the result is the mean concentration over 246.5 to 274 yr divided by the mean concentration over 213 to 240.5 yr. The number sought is 1.4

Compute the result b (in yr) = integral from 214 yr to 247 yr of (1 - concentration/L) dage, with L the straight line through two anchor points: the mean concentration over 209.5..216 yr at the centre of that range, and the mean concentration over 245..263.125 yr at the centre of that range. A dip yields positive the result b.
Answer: -1.9 yr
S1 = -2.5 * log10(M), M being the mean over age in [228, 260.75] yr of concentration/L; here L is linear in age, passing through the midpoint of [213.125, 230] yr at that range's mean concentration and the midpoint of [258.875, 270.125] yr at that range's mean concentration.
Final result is -0.20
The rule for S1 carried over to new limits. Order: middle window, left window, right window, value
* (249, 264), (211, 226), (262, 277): -0.15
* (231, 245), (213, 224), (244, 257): -0.14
